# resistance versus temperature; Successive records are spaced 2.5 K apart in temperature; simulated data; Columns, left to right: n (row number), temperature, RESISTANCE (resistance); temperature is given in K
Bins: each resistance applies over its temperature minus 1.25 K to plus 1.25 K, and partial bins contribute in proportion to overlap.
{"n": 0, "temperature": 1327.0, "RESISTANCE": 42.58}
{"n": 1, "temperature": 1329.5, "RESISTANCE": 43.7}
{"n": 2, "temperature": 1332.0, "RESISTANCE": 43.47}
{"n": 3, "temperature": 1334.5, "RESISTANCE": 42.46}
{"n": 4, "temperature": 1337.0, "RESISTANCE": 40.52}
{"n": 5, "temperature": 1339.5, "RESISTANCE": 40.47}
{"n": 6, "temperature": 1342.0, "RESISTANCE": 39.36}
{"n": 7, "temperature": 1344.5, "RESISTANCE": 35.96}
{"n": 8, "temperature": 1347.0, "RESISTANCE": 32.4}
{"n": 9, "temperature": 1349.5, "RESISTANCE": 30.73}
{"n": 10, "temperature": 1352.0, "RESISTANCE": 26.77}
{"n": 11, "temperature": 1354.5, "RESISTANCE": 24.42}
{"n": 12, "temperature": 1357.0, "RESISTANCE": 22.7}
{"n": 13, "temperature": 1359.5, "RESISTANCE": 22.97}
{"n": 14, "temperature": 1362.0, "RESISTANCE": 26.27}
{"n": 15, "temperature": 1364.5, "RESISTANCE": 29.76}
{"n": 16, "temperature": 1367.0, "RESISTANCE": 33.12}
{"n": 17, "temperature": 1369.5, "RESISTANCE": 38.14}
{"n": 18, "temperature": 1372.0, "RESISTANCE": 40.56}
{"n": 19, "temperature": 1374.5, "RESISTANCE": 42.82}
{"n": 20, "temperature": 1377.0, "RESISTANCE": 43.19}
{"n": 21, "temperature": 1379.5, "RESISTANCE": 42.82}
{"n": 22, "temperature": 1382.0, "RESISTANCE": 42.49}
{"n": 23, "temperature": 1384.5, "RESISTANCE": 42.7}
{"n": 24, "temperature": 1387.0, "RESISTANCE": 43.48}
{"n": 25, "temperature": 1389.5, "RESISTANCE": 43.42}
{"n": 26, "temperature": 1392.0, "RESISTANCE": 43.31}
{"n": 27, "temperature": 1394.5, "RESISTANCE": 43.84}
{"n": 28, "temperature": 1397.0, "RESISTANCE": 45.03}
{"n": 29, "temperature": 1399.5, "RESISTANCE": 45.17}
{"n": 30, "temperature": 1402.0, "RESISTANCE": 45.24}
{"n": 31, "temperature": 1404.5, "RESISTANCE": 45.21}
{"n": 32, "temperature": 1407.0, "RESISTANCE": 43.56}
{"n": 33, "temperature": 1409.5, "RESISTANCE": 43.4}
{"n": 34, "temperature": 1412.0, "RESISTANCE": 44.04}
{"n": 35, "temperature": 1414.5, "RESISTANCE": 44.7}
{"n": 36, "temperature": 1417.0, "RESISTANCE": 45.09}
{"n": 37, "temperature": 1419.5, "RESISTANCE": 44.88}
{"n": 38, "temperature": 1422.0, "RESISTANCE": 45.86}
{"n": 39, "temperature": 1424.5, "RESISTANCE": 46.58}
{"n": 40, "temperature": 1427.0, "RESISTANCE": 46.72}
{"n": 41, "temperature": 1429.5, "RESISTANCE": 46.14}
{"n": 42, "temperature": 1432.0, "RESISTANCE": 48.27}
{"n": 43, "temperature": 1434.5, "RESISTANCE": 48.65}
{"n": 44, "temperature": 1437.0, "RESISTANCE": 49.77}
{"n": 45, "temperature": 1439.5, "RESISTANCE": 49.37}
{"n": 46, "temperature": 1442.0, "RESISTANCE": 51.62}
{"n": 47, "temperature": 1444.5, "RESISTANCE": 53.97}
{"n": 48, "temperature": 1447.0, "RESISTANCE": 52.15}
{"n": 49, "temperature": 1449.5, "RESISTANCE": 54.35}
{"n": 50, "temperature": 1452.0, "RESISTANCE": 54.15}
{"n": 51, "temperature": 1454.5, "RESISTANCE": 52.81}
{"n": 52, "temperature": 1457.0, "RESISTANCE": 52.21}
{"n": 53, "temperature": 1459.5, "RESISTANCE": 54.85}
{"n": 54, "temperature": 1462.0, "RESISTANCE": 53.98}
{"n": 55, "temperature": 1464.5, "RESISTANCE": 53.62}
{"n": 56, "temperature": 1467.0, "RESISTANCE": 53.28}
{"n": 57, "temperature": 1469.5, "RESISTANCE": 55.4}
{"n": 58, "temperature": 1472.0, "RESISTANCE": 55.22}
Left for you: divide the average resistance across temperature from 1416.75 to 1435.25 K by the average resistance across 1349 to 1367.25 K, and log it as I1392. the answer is 1.75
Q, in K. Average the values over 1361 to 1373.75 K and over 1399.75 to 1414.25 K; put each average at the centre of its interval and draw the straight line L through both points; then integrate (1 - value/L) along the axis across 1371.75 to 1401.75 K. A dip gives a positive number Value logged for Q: -3.4 K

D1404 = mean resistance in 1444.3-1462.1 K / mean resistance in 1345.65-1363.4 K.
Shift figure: 2.00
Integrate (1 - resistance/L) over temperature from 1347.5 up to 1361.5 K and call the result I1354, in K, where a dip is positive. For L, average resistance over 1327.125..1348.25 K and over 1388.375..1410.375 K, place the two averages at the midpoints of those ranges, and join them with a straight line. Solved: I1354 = 5.2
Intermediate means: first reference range 39.9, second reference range 44.3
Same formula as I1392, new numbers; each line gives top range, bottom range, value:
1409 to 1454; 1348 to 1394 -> 1.36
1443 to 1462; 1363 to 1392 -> 1.33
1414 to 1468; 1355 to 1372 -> 1.70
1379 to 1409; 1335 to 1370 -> 1.38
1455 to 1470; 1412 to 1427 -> 1.18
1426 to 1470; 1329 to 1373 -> 1.53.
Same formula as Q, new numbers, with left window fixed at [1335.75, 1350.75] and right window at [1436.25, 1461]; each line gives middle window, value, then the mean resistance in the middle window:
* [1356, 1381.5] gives 3.81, 34.6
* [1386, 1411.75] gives 0.48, 44.2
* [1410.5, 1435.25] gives 1.36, 46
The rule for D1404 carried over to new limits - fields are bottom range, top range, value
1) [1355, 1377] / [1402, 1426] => 1.38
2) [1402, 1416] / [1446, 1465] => 1.21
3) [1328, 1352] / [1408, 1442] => 1.22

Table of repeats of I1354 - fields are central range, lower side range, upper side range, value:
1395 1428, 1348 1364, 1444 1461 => -2.67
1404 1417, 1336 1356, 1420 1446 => 0.15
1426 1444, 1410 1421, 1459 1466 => -0.13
